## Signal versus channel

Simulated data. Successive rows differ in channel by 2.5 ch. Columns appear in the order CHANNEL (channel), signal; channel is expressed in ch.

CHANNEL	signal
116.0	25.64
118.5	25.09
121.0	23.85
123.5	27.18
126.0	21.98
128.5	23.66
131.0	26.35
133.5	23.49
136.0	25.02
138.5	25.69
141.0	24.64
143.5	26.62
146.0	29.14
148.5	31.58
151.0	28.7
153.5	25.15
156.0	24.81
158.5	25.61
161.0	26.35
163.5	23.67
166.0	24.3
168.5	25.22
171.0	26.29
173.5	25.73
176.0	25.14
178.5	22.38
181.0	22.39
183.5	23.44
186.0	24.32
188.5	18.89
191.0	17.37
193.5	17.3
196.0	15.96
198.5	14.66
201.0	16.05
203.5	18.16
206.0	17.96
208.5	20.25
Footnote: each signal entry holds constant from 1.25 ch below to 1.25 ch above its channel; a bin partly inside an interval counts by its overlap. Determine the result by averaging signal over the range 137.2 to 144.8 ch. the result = 25.7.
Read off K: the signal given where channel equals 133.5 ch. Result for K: 23.49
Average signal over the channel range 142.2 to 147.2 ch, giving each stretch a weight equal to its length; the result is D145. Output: 27.8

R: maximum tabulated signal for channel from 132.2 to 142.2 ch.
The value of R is 25.69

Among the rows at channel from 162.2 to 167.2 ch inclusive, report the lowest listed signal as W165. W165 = 23.67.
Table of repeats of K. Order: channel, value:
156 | 24.81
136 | 25.02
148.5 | 31.58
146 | 29.14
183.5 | 23.44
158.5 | 25.61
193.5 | 17.3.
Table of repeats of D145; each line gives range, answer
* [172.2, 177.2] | 25.4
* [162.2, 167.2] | 24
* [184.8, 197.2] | 18.8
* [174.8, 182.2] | 23.3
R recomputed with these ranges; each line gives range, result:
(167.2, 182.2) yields 26.29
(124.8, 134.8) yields 26.35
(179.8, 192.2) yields 24.32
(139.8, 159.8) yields 31.58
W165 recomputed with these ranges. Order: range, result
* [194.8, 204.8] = 14.66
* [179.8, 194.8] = 17.3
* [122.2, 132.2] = 21.98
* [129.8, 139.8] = 23.49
